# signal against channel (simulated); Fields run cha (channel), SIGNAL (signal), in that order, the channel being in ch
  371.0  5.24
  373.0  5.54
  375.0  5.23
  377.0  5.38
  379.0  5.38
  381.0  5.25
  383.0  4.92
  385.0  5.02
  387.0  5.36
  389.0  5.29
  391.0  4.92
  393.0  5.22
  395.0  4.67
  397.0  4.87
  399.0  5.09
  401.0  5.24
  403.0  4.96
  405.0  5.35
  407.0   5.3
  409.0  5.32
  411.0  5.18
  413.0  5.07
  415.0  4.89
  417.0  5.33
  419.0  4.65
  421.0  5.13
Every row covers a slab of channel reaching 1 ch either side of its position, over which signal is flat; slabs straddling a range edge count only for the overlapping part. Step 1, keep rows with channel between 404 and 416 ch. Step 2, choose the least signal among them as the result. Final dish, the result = 4.89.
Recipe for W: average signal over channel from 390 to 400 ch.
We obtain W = 4.95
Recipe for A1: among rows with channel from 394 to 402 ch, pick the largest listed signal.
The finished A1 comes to 5.24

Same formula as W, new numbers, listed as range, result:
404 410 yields 5.32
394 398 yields 4.77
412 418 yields 5.1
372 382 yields 5.36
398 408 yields 5.19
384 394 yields 5.16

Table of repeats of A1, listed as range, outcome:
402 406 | 5.35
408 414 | 5.32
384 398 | 5.36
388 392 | 5.29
